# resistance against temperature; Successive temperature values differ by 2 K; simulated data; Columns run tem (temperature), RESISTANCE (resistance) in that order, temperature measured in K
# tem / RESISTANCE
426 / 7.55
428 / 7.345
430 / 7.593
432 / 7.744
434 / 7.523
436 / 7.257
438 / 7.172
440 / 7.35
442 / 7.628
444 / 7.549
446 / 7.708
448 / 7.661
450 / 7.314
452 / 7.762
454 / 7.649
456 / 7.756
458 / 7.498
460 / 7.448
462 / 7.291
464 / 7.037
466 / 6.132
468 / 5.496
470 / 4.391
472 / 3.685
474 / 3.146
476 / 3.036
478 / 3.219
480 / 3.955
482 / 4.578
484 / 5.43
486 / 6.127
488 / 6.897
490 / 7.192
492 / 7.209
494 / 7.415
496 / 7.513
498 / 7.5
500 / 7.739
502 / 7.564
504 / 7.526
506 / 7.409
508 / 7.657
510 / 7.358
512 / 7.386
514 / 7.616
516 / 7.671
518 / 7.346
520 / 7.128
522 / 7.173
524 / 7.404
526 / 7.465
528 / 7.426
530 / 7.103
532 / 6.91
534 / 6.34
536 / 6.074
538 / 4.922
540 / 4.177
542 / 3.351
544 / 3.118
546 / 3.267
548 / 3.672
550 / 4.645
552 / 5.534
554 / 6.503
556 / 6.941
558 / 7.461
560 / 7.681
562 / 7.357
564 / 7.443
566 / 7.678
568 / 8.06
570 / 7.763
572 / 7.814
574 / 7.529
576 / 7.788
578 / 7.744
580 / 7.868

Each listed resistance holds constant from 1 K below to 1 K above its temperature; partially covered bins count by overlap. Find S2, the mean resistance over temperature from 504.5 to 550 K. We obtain 6.25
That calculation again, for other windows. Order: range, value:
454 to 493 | 5.71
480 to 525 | 7.06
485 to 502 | 7.22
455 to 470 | 6.78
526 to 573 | 6.17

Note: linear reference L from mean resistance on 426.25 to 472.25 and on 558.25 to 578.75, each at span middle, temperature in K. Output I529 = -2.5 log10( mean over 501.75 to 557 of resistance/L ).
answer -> 0.19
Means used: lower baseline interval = 7.11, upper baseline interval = 7.68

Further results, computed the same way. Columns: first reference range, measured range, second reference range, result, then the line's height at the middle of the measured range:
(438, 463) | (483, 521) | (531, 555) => -0.200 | 6.06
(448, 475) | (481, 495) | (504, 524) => 0.085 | 6.92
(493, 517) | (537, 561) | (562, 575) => 0.438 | 7.64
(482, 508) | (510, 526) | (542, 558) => -0.201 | 6.14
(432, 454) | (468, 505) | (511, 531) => 0.273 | 7.43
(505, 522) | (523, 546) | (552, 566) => 0.264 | 7.3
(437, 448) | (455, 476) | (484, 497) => 0.233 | 7.23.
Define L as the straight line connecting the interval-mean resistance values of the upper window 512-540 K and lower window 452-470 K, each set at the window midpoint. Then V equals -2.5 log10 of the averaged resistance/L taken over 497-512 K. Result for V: -0.09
